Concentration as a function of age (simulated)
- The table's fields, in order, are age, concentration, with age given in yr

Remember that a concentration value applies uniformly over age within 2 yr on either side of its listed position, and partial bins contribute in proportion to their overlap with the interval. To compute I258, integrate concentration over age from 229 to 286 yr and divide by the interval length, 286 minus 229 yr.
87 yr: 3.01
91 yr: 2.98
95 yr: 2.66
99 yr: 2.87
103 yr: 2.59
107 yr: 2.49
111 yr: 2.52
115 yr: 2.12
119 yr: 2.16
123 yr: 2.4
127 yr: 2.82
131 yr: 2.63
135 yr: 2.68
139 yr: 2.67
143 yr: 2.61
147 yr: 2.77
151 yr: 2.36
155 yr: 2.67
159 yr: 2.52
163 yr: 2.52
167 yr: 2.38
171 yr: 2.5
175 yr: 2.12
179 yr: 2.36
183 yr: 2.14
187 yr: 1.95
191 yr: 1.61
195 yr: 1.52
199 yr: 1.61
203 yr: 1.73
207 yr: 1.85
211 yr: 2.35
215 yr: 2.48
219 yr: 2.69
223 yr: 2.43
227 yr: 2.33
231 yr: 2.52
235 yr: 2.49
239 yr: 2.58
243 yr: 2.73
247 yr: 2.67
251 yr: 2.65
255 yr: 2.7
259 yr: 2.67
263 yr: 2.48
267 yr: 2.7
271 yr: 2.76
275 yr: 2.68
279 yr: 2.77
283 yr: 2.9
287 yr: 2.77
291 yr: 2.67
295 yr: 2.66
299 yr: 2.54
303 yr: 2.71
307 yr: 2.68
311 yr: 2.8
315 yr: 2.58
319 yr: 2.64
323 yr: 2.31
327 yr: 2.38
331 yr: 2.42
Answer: 2.67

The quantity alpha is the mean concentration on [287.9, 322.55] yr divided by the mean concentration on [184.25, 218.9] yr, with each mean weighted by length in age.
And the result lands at 1.37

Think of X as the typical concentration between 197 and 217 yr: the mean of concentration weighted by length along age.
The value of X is 2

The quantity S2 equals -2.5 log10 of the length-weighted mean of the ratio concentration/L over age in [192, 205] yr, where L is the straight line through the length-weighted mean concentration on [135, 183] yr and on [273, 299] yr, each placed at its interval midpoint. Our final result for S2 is 0.50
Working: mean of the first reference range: 2.49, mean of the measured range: 1.62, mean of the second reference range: 2.73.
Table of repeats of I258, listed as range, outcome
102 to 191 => 2.43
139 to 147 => 2.67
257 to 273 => 2.65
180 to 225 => 2.04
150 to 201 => 2.17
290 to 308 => 2.65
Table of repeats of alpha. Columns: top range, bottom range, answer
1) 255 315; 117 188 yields 1.09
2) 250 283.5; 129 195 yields 1.13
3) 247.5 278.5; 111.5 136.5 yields 1.08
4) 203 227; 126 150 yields 0.86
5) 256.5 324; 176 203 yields 1.43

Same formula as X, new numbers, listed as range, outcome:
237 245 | 2.66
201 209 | 1.79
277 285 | 2.83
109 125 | 2.3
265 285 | 2.76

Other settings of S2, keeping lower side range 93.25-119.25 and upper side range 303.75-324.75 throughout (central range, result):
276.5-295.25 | -0.066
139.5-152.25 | -0.032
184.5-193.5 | 0.386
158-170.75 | 0.027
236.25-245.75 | -0.028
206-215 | 0.159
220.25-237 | 0.050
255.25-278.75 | -0.034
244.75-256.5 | -0.039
